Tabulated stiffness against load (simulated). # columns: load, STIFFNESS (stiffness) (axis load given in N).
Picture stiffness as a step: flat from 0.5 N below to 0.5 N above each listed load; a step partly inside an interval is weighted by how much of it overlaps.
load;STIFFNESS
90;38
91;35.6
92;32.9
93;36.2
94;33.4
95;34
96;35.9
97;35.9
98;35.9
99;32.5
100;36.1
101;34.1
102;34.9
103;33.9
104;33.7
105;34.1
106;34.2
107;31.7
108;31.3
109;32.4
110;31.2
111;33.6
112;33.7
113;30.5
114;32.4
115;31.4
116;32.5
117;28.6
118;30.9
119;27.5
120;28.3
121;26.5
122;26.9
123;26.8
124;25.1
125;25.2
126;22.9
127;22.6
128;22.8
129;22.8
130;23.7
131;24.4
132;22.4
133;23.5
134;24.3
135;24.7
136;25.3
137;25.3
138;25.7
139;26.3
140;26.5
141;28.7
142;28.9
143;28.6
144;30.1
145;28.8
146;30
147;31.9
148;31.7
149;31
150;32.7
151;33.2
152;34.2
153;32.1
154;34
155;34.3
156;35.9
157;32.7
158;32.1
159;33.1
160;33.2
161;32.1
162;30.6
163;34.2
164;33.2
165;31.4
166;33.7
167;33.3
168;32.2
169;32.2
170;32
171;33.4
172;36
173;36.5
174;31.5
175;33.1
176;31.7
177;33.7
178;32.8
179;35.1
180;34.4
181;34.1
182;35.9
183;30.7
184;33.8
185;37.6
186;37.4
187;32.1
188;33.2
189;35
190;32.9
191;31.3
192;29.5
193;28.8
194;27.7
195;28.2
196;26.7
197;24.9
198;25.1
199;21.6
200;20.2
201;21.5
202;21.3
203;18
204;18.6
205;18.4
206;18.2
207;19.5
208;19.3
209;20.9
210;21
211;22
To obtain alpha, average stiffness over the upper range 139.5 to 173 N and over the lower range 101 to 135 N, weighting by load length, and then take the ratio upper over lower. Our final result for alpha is 1.12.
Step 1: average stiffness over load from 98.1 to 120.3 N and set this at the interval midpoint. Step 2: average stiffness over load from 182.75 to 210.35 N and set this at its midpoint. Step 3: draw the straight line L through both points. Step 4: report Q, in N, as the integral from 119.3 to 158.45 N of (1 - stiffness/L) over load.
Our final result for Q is 2.8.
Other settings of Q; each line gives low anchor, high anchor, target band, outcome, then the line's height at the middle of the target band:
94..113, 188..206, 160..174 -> -2.5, 28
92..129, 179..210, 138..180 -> -4.8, 28.8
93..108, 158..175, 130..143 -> 3.1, 33.6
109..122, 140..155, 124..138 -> 3.1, 30.8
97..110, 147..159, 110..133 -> 4.2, 33.5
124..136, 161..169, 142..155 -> -1.4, 28.4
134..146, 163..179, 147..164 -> -1.6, 30.2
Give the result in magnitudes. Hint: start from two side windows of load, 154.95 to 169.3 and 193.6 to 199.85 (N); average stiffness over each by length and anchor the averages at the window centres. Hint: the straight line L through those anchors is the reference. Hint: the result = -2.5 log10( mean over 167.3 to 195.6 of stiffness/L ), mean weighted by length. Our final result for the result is -0.15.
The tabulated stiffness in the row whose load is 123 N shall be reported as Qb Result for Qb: 26.8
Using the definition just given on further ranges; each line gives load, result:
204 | 18.6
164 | 33.2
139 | 26.3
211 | 22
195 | 28.2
